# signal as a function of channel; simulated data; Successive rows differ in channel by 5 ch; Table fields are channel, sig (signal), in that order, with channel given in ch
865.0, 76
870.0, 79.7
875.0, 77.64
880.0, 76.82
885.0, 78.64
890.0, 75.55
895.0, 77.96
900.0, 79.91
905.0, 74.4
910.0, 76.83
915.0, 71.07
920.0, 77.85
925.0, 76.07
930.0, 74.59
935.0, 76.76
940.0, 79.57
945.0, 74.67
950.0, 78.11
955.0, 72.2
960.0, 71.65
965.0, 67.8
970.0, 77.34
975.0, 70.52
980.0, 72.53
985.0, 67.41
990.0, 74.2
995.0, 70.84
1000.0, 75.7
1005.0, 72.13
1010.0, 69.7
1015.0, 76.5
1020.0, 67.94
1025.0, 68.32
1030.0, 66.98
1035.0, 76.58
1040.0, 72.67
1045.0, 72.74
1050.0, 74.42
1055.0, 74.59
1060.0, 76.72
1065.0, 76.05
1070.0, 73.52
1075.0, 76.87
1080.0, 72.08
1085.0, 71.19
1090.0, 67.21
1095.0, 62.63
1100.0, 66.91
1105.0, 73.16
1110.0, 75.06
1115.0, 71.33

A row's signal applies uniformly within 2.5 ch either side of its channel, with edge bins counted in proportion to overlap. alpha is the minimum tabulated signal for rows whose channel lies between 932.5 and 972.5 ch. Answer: 67.8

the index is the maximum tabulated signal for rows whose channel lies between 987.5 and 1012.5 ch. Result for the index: 75.7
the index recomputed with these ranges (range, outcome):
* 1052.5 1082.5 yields 76.87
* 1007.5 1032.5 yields 76.5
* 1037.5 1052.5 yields 74.42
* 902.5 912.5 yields 76.83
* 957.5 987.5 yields 77.34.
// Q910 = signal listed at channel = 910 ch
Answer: 76.83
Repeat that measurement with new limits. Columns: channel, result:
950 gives 78.11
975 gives 70.52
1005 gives 72.13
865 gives 76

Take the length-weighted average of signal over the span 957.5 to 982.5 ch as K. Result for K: 72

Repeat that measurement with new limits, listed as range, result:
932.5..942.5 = 78.2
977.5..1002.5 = 72.1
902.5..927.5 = 75.2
